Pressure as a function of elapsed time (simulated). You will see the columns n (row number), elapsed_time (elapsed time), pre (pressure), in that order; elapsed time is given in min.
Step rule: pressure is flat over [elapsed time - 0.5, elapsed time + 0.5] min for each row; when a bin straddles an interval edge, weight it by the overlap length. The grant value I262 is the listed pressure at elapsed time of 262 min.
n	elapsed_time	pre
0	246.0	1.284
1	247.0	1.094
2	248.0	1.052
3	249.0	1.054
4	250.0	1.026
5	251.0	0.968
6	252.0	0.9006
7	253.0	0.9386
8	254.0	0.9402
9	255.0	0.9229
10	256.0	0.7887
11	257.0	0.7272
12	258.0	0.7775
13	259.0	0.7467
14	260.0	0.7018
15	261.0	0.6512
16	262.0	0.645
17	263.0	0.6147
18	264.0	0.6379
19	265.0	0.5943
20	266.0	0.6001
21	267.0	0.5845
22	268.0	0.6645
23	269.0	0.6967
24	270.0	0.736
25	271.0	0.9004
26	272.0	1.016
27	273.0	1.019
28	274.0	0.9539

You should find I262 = 0.645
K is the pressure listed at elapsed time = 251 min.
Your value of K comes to 0.968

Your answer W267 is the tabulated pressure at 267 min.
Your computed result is 0.5845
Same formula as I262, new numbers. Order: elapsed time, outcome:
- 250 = 1.026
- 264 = 0.6379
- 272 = 1.016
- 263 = 0.6147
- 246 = 1.284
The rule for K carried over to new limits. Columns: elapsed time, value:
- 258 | 0.7775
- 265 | 0.5943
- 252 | 0.9006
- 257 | 0.7272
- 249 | 1.054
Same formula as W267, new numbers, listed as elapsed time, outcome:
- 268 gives 0.6645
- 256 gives 0.7887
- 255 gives 0.9229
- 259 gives 0.7467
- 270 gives 0.736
